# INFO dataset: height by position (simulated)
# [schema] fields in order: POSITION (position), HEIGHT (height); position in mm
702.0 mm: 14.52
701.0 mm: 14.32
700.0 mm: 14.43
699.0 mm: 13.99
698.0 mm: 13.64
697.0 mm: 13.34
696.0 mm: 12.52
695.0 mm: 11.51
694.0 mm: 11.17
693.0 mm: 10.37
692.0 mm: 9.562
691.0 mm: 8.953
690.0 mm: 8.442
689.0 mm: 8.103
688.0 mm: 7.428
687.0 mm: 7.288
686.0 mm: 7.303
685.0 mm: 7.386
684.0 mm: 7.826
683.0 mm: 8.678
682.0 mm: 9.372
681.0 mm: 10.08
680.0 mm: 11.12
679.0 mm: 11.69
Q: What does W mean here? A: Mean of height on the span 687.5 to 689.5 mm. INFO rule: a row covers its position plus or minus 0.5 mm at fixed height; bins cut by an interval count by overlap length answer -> 7.77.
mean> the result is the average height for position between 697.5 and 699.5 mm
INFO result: 13.8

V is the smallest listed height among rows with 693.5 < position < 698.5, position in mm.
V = 11.17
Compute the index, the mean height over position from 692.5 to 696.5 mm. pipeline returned 11.4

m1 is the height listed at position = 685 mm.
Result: 7.386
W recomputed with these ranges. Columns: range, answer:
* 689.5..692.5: 8.99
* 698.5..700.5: 14.2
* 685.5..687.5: 7.3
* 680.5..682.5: 9.73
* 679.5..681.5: 10.6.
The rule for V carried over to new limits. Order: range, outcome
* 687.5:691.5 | 7.428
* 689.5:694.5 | 8.442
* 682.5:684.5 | 7.826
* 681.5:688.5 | 7.288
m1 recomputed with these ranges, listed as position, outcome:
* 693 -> 10.37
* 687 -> 7.288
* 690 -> 8.442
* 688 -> 7.428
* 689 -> 8.103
